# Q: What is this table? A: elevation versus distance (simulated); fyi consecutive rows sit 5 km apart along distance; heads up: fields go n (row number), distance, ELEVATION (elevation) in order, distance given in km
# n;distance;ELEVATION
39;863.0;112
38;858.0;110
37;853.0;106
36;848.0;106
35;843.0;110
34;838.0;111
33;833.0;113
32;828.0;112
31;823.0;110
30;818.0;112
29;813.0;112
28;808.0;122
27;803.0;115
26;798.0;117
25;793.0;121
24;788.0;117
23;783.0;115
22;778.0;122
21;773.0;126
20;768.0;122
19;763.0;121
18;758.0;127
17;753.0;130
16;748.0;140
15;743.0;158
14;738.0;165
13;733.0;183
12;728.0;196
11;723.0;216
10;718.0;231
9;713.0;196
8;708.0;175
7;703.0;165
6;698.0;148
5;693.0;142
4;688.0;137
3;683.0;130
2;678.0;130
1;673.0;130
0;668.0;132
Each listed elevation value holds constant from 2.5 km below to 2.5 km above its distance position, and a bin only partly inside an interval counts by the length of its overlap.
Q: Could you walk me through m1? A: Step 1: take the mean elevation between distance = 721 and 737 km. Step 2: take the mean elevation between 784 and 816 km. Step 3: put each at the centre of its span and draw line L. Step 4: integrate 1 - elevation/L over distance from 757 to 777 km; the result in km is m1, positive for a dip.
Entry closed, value 3.8 km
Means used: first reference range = 195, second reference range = 117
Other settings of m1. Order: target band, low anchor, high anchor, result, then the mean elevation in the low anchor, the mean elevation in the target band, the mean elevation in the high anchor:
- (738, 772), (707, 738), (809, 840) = 7.1 km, 198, 135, 112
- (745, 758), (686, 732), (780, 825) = 1.4 km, 179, 134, 116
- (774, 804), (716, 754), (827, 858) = 5.3 km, 179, 118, 110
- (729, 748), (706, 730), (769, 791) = 1.0 km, 204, 167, 120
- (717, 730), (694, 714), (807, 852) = -4.5 km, 167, 213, 111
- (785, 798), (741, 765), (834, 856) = 0.6 km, 135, 118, 109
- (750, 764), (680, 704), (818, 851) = 0.1 km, 143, 127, 110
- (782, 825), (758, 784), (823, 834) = 0.2 km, 122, 116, 112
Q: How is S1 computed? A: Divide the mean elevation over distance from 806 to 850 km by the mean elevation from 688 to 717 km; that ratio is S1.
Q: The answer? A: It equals 0.7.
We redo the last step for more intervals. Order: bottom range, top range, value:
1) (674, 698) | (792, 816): 0.86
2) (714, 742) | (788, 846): 0.58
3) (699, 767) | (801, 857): 0.66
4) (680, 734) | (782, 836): 0.66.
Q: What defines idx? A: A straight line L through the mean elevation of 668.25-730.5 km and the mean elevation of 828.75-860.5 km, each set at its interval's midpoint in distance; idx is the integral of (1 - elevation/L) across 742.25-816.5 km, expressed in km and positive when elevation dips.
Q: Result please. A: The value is 6.1 km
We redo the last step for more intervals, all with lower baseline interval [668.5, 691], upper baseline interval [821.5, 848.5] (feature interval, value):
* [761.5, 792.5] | -0.49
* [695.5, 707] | -2.67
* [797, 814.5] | -0.31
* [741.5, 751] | -1.87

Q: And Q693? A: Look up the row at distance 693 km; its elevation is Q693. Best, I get 142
